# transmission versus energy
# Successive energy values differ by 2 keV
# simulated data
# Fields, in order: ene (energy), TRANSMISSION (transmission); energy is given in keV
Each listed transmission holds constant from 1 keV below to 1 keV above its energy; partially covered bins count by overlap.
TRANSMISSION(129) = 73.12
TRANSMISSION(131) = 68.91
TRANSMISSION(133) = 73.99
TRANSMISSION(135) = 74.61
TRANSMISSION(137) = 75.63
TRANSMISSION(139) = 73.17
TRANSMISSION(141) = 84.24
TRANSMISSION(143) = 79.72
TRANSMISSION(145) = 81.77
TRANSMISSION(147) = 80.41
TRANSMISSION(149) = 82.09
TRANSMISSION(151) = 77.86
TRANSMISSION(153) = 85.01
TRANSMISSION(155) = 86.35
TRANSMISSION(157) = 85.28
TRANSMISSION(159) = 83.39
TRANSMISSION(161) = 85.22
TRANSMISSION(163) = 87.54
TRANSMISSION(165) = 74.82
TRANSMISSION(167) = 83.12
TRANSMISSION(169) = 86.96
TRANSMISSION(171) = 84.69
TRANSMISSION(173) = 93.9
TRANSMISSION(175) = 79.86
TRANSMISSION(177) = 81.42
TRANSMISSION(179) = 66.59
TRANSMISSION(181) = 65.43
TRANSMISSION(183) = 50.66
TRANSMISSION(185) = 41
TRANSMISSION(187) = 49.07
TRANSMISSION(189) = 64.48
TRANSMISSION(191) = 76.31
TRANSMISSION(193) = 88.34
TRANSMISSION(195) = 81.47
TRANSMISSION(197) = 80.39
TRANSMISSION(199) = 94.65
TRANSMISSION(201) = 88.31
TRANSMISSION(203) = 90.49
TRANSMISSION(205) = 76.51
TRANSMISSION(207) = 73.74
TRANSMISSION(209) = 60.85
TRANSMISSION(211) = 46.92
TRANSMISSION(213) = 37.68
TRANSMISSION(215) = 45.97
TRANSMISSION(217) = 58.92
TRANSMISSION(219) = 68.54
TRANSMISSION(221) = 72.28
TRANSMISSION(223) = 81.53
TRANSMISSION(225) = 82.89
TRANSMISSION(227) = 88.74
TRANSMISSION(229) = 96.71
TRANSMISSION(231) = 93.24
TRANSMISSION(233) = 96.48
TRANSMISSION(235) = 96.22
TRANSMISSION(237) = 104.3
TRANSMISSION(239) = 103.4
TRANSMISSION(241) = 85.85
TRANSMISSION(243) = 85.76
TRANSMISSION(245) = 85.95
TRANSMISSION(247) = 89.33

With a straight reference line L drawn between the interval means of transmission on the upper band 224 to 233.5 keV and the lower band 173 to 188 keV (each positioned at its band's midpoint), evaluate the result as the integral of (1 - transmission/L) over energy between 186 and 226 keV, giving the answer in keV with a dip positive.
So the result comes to 3.48 keV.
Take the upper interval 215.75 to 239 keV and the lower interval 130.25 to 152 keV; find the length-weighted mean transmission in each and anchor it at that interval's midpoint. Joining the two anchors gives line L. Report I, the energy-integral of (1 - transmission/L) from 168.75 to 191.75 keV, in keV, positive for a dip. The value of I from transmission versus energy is 3.3 keV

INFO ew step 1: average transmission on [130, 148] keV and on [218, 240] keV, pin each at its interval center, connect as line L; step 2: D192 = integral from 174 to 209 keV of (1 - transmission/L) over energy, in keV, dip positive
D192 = 4.7 keV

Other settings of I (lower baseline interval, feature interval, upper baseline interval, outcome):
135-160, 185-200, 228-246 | 2.3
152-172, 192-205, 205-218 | -4.8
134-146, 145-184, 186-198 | -2.1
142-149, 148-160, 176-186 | -1.2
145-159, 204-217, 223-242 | 4.8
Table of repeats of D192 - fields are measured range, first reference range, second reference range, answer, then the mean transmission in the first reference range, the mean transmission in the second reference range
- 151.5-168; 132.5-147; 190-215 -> -1.5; 77.9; 73.5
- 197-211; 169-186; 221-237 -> 0.5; 71.4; 90.5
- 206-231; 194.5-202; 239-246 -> 5.3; 86.5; 88.4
